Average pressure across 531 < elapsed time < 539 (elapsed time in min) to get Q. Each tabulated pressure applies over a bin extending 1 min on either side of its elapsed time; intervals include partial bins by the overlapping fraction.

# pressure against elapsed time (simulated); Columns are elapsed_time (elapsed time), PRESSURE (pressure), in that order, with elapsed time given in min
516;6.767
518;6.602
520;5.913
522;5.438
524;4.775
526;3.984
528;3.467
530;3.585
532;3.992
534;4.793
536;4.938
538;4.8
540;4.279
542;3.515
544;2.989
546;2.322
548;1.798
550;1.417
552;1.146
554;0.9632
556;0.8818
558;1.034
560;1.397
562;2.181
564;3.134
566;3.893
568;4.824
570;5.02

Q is 4.63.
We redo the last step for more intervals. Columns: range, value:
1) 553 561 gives 1.07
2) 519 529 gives 4.72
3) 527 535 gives 3.96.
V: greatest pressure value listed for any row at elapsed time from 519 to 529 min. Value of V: 5.913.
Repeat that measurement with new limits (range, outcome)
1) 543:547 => 2.989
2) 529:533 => 3.992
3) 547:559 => 1.798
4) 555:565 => 3.134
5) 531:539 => 4.938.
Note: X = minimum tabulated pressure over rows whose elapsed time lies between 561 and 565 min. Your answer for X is 2.181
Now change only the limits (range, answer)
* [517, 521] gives 5.913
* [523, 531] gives 3.467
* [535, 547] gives 2.322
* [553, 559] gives 0.8818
